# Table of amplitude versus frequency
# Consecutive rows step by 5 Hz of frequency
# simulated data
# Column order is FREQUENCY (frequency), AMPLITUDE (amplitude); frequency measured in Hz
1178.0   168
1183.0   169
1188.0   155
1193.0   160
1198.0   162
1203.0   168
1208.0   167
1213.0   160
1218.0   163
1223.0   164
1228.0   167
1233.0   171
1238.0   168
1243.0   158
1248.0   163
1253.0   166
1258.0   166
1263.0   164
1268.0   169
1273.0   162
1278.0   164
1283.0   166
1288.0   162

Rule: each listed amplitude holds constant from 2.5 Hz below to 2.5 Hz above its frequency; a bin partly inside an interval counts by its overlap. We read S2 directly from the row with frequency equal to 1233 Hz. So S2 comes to 171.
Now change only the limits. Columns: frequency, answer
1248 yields 163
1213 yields 160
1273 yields 162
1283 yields 166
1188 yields 155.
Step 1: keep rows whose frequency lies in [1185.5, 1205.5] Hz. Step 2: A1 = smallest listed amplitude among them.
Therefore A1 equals 155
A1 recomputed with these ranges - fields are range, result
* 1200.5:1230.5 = 160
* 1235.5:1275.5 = 158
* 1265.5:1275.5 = 162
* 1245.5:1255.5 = 163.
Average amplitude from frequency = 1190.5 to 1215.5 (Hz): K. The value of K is 163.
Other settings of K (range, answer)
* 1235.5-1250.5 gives 163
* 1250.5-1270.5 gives 166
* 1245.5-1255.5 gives 164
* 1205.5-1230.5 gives 164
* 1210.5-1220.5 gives 162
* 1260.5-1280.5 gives 165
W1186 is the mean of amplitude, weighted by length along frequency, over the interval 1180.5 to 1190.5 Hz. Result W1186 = 162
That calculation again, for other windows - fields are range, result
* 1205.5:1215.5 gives 164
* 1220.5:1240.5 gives 168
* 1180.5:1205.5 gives 163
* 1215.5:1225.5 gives 164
